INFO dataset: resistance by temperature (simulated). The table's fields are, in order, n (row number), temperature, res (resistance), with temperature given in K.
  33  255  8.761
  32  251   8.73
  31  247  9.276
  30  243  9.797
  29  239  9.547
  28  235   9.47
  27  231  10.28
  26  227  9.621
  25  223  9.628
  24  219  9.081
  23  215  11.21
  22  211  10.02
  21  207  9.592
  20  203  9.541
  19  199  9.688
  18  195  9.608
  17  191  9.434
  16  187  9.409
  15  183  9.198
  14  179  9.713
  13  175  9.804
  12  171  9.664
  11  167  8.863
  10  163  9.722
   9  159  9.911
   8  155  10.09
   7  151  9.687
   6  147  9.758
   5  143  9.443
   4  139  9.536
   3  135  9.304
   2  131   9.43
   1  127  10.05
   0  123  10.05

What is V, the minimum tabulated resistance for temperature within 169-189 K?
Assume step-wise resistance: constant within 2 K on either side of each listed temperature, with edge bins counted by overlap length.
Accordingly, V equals 9.198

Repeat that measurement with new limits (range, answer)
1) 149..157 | 9.687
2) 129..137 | 9.304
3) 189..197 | 9.434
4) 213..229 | 9.081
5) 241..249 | 9.276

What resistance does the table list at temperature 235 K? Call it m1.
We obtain 9.47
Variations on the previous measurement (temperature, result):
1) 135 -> 9.304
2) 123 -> 10.05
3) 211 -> 10.02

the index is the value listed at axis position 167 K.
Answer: 8.863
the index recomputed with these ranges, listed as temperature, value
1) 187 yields 9.409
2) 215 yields 11.21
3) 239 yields 9.547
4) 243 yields 9.797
